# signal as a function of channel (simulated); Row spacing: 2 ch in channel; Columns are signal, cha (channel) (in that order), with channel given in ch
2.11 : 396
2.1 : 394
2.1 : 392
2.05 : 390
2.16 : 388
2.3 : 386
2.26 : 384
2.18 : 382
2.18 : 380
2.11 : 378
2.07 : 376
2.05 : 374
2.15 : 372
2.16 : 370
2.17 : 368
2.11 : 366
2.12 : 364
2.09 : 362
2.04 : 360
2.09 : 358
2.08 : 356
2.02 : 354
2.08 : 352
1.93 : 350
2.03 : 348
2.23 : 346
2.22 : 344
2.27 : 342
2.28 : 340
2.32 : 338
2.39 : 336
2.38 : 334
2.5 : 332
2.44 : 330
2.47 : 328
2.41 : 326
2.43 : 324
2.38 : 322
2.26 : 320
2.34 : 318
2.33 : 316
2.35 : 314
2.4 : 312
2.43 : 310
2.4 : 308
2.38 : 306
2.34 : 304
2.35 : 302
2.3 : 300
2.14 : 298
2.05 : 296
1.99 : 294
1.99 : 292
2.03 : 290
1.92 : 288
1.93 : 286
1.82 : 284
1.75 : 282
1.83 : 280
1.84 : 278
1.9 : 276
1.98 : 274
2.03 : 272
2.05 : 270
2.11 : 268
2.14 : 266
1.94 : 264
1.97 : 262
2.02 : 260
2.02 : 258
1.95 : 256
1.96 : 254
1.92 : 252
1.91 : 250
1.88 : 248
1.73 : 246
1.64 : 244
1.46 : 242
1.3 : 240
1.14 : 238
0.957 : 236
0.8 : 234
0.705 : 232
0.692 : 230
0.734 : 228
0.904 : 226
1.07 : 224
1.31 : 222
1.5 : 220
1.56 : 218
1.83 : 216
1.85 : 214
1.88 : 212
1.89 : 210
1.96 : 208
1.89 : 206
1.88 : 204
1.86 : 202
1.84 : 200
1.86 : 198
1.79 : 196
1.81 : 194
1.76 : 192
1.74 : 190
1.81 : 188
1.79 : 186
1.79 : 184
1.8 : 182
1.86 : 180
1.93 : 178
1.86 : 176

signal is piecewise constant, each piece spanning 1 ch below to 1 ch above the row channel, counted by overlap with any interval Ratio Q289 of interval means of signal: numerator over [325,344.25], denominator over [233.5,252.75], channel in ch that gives 1.6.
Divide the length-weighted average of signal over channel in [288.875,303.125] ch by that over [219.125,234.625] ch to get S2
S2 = 2.2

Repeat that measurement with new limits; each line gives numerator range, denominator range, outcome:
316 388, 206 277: 1.37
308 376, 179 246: 1.46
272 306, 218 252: 1.60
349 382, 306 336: 0.87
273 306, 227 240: 2.31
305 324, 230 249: 1.88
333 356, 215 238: 1.99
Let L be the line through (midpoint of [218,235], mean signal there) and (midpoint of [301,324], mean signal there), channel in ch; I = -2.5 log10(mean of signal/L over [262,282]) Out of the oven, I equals -0.151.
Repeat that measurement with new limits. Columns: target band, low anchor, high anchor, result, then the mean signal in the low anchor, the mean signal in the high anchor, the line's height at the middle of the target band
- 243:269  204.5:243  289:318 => -0.13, 1.35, 2.25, 1.71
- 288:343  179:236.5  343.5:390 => -0.19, 1.56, 2.12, 1.94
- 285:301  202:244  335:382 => -0.15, 1.38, 2.14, 1.77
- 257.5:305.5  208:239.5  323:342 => -0.09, 1.28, 2.4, 1.87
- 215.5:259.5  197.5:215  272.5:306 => 0.34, 1.88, 2.02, 1.93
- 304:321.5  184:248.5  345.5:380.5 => -0.24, 1.53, 2.09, 1.9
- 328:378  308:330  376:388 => 0.05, 2.38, 2.19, 2.28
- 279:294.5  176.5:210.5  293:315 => 0.16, 1.84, 2.28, 2.21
